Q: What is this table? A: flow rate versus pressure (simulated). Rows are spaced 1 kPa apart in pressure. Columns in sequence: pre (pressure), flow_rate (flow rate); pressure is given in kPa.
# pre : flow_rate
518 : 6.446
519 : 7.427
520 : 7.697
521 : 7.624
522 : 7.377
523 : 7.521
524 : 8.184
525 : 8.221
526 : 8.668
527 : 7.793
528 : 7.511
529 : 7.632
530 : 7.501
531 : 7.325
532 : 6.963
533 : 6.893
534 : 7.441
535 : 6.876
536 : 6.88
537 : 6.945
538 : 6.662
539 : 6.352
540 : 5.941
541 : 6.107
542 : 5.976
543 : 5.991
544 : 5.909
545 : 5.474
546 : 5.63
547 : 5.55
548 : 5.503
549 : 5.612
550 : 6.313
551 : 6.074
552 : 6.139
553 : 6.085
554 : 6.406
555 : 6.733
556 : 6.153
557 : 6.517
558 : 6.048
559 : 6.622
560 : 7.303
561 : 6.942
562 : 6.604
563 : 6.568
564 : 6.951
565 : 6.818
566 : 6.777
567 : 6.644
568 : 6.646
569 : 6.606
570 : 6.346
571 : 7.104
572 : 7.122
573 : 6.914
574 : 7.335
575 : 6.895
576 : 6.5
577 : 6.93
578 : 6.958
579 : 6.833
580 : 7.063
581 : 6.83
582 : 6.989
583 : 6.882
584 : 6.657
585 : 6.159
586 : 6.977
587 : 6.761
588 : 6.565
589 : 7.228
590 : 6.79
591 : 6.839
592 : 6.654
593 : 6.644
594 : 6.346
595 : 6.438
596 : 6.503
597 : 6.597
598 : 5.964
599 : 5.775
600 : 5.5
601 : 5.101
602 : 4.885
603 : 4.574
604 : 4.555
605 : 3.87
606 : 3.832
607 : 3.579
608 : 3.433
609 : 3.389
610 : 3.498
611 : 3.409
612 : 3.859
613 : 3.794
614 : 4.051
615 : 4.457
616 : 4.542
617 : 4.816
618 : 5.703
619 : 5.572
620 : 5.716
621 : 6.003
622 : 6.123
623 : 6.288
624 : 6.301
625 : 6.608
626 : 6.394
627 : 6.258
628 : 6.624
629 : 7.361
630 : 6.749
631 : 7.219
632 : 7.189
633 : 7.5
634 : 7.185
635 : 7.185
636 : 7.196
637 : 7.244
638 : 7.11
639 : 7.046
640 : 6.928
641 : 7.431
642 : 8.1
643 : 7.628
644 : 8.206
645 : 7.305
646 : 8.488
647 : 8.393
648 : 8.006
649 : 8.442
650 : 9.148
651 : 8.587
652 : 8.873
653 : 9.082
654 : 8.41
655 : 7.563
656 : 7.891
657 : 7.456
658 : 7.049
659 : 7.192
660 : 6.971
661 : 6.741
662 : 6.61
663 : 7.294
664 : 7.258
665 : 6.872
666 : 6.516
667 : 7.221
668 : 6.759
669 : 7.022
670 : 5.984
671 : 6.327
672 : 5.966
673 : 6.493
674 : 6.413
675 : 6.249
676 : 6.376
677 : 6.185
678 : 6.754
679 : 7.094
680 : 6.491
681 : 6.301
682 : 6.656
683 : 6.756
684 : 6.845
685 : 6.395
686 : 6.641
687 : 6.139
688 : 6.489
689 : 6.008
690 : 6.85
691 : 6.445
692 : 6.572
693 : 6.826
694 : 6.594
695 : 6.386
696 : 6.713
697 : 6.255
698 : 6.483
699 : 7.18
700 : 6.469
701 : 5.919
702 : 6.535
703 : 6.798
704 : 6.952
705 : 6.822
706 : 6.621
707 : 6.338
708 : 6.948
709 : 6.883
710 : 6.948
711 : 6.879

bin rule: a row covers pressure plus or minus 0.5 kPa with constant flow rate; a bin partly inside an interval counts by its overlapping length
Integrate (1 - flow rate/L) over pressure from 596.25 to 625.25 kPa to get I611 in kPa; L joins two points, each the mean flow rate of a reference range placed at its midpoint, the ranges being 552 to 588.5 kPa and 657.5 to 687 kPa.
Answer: 7.8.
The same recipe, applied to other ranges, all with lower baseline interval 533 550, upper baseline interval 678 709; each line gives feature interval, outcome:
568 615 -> 3.5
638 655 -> -4.2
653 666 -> -1.6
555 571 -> -1.0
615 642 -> -0.5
